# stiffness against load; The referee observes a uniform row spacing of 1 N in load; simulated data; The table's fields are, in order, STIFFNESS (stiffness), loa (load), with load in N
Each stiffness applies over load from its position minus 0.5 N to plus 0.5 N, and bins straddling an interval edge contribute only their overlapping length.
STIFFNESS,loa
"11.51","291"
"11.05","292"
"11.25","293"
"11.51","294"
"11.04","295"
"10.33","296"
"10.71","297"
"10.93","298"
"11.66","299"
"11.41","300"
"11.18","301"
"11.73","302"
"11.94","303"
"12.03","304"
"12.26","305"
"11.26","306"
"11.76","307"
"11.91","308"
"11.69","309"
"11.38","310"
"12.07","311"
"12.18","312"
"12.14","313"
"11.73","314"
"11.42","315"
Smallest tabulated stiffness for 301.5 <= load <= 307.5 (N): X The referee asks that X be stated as 11.26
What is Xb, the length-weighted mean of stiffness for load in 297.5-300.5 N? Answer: 11.3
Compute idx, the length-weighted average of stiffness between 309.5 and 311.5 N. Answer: 11.7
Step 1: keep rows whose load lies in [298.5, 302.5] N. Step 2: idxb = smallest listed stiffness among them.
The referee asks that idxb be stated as 11.18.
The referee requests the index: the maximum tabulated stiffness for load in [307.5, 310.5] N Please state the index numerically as 11.91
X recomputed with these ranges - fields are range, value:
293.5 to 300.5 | 10.33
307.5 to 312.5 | 11.38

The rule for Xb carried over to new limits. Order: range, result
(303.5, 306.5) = 11.8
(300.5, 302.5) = 11.5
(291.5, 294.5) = 11.3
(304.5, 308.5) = 11.8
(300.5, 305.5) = 11.8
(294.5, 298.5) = 10.8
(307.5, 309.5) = 11.8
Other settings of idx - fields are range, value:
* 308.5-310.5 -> 11.5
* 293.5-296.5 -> 11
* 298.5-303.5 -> 11.6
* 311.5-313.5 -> 12.2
